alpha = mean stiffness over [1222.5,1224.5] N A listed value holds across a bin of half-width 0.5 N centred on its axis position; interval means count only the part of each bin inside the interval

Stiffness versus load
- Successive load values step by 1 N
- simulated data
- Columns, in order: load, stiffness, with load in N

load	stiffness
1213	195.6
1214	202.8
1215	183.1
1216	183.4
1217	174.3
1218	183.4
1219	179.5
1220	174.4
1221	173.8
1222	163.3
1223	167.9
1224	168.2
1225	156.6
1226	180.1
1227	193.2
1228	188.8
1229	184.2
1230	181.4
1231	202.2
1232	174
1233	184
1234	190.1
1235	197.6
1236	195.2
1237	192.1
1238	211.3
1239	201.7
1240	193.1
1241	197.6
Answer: 168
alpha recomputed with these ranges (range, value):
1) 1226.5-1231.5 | 190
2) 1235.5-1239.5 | 200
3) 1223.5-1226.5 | 168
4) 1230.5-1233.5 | 187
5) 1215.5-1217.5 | 179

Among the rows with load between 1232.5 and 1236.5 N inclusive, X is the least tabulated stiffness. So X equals 184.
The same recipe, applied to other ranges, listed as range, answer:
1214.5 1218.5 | 174.3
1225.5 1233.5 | 174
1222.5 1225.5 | 156.6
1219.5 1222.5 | 163.3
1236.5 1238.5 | 192.1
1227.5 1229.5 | 184.2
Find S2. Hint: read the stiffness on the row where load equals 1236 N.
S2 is 195.2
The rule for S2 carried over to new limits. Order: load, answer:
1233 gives 184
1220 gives 174.4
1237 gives 192.1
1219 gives 179.5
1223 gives 167.9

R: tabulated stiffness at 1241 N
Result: 197.6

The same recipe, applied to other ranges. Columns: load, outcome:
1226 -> 180.1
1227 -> 193.2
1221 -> 173.8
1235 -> 197.6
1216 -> 183.4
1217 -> 174.3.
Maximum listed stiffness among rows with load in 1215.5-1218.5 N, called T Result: 183.4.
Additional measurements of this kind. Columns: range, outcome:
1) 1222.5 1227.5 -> 193.2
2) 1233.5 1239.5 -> 211.3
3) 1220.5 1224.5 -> 173.8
